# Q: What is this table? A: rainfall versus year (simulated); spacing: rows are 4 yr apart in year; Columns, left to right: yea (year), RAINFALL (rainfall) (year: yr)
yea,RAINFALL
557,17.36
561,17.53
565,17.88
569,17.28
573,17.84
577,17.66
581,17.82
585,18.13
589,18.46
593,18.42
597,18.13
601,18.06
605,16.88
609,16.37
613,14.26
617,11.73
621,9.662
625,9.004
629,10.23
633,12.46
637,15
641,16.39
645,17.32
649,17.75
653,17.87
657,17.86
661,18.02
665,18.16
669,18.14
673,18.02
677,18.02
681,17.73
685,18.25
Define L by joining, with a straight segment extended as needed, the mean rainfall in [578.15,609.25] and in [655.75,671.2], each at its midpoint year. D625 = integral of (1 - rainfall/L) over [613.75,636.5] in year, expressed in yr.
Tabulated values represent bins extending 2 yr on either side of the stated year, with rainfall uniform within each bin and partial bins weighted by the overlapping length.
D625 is 8.7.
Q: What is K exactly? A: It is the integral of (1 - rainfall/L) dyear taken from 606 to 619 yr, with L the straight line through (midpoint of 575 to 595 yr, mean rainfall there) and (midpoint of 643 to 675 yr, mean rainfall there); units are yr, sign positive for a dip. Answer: 2.66 yr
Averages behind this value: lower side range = 18.1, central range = 14.3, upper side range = 17.9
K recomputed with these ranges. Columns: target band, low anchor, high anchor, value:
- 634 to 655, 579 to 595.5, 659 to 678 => 1.7 yr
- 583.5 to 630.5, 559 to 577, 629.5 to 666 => 5.9 yr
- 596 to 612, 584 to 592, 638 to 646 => 0.6 yr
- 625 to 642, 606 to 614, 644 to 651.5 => 4.1 yr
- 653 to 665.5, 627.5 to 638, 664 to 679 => -1.3 yr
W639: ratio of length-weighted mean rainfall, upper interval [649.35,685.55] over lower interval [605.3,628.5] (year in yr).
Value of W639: 1.4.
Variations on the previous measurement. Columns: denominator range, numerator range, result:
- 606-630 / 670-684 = 1.48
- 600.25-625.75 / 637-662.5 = 1.26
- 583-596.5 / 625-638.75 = 0.66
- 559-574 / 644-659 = 1.01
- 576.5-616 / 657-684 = 1.04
